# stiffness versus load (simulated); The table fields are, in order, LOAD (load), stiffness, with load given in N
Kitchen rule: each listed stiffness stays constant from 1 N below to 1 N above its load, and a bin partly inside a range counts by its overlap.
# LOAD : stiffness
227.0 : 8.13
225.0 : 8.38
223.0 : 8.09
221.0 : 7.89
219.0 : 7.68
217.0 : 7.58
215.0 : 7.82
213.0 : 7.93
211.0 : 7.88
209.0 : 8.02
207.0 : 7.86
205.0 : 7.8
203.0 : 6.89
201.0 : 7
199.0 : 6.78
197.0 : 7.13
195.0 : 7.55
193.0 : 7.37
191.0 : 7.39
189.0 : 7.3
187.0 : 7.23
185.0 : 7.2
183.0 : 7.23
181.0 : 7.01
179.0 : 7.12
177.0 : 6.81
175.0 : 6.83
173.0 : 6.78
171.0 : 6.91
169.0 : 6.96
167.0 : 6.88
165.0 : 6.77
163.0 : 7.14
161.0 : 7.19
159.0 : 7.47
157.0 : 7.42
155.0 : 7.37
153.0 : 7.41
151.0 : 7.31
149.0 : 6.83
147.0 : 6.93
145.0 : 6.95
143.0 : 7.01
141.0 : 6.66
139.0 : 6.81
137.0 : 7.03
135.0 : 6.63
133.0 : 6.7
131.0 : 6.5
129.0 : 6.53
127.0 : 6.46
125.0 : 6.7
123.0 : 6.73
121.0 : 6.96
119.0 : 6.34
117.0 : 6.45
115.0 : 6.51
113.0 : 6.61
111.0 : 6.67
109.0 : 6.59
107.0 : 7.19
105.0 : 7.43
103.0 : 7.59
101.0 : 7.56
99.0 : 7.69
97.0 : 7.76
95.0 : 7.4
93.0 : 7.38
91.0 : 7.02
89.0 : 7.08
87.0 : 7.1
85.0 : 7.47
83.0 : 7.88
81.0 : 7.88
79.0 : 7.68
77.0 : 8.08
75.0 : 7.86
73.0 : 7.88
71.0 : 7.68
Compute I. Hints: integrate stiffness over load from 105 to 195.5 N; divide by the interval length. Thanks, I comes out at 6.95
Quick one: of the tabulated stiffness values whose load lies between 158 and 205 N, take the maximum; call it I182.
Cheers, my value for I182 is 7.8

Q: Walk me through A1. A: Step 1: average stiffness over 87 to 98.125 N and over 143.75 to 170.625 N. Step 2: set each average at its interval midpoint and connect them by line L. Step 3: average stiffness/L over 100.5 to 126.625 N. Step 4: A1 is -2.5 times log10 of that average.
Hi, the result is 0.06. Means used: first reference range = 7.31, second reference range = 7.12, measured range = 6.85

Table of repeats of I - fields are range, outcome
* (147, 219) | 7.26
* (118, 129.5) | 6.62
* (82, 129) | 7.06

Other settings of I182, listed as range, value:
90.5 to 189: 7.76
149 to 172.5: 7.47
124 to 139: 7.03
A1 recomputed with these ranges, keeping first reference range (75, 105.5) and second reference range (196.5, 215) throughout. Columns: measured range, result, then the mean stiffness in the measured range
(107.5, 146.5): 0.130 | 6.69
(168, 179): 0.096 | 6.88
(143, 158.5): 0.052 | 7.17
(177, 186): 0.061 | 7.1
